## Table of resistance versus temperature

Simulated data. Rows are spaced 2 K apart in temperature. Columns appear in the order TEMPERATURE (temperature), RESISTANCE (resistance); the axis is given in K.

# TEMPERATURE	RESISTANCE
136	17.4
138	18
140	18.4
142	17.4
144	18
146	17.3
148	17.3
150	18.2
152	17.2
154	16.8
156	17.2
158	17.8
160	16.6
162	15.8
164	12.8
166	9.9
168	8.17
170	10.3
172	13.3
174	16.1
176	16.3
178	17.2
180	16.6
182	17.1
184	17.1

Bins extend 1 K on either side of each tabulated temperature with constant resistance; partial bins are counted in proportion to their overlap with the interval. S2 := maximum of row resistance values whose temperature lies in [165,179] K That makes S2 17.2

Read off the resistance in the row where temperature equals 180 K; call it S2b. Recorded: 16.6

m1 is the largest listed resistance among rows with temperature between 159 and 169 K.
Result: 16.6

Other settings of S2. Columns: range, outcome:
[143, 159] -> 18.2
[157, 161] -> 17.8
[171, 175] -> 16.1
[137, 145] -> 18.4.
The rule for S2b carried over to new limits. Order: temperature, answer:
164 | 12.8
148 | 17.3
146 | 17.3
